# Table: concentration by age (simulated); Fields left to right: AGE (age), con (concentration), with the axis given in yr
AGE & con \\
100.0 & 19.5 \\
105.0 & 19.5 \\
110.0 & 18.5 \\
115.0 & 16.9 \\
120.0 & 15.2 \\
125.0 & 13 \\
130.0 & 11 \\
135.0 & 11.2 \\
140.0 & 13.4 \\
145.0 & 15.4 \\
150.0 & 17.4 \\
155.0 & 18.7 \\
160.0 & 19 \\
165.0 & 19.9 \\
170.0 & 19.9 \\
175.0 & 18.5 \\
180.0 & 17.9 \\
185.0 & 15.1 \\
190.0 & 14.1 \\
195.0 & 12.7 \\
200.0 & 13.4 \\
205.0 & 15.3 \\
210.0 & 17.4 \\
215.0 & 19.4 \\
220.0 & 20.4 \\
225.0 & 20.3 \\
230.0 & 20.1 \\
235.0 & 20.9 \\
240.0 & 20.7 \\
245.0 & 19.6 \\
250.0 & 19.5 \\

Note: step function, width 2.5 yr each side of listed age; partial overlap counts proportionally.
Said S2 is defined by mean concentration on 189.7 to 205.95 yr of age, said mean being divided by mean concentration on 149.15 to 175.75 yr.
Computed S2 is 0.72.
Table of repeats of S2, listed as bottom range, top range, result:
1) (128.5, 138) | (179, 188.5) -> 1.43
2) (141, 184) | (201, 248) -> 1.06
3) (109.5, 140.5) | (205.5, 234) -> 1.38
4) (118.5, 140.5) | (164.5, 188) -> 1.43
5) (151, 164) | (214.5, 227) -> 1.07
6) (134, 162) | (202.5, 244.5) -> 1.20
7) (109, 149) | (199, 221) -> 1.21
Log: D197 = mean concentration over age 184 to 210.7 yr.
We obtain 14.5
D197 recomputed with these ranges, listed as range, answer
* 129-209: 15.9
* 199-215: 16.2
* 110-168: 15.7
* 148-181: 18.8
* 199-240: 18.7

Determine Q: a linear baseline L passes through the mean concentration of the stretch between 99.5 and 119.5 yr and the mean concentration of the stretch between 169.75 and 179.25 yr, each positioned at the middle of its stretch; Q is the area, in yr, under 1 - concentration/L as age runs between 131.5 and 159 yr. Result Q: 4.8 yr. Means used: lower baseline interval 18.2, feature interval 15.3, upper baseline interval 18.8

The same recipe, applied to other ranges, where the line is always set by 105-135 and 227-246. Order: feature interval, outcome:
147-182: -3.4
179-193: 2.1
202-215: 1.6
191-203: 3.4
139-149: 0.7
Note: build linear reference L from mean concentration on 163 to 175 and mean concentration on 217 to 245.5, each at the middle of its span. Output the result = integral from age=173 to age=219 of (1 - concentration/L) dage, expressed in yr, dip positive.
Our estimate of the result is 8.9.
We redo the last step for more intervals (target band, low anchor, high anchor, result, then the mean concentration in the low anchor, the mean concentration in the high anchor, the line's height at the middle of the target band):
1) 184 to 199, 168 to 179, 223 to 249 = 4.3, 19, 20.3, 19.4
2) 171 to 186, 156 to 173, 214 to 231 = 1.5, 19.5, 20.1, 19.6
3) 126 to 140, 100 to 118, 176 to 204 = 4.5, 18.4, 14.9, 17.3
